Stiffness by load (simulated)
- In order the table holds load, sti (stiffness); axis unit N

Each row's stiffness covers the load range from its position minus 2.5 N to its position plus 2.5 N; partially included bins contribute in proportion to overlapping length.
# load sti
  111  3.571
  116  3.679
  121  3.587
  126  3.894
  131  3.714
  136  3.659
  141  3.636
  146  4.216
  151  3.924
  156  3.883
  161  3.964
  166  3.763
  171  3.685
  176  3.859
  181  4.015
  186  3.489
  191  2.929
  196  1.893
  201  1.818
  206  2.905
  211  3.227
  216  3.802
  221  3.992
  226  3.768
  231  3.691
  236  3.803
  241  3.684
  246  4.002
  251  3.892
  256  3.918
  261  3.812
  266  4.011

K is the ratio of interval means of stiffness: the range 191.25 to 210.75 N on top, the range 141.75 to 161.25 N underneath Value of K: 0.61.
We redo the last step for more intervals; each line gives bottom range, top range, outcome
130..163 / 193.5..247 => 0.86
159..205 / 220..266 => 1.18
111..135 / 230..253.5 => 1.03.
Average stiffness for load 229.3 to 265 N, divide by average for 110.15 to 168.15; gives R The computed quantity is 1.0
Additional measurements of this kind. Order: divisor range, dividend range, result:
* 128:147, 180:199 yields 0.79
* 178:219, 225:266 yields 1.26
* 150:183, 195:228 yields 0.80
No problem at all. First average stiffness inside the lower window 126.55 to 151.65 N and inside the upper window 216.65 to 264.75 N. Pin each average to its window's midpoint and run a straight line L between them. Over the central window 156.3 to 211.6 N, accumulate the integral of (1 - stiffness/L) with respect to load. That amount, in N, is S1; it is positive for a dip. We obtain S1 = 8.3 N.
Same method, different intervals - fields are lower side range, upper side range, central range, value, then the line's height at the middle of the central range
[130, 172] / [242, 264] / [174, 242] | 9.34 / 3.87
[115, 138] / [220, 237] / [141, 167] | -1.37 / 3.73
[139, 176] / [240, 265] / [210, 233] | 0.89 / 3.88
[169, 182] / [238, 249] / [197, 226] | 5.32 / 3.84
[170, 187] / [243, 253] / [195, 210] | 5.88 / 3.84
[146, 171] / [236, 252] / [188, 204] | 6.61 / 3.88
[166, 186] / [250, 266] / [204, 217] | 1.92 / 3.84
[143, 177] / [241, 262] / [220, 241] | 0.56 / 3.89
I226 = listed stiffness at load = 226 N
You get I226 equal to 3.768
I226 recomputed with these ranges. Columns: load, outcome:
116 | 3.679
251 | 3.892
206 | 2.905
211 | 3.227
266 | 4.011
